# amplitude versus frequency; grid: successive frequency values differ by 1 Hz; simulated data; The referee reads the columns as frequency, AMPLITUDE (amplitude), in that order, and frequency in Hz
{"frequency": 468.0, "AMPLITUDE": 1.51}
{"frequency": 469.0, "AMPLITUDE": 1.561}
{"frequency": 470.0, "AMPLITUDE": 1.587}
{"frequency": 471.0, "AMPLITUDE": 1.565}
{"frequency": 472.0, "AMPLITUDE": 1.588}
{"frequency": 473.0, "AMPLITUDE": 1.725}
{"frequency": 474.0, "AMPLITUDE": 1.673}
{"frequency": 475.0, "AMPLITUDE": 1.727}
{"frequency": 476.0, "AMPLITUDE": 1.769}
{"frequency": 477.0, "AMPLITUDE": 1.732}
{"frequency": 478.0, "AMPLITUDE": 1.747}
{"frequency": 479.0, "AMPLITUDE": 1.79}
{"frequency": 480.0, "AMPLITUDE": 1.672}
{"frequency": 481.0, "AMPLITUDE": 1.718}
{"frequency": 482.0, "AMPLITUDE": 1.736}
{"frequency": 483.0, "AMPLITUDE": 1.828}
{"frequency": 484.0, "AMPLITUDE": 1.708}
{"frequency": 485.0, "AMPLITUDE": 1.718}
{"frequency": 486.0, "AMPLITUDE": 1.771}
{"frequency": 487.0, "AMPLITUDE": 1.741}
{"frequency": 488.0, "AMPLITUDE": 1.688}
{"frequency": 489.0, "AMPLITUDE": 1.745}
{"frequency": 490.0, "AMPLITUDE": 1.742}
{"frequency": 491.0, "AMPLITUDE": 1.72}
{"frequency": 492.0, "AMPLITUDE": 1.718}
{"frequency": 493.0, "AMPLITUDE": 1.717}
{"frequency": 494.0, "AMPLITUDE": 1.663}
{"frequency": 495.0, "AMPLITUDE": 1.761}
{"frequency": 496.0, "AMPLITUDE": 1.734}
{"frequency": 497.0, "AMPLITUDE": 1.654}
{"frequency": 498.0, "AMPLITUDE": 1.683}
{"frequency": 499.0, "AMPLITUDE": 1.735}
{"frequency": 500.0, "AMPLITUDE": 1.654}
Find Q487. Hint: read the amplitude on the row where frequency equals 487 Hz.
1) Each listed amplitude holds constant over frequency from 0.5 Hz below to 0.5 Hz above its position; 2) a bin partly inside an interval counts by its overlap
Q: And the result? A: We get 1.741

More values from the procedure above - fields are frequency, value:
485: 1.718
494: 1.663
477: 1.732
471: 1.565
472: 1.588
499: 1.735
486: 1.771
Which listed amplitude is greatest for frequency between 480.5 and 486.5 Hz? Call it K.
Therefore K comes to 1.828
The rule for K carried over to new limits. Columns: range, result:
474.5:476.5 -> 1.769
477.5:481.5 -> 1.79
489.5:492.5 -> 1.742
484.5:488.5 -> 1.771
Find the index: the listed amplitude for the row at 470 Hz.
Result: 1.587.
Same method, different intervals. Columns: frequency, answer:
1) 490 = 1.742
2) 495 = 1.761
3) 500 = 1.654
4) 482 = 1.736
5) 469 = 1.561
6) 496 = 1.734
